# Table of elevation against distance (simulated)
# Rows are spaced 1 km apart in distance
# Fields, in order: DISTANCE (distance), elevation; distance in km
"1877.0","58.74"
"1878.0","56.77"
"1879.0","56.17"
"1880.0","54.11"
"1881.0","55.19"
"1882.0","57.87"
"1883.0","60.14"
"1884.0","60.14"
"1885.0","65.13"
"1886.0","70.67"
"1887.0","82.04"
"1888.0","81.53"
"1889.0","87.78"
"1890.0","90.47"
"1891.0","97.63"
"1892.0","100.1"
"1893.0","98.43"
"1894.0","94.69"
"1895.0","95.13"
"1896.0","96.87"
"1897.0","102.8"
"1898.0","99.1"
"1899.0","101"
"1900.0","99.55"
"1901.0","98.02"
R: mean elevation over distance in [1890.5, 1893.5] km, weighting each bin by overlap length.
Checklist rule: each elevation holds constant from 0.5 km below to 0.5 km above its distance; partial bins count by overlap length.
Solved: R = 98.7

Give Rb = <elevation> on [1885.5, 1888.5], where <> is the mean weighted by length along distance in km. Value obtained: 78.1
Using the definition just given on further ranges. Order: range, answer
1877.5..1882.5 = 56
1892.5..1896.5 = 96.3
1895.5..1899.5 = 99.9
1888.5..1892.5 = 94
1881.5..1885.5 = 60.8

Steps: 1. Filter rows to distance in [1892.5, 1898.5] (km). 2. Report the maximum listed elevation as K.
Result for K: 102.8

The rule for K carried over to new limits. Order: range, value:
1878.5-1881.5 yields 56.17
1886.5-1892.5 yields 100.1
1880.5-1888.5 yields 82.04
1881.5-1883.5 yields 60.14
